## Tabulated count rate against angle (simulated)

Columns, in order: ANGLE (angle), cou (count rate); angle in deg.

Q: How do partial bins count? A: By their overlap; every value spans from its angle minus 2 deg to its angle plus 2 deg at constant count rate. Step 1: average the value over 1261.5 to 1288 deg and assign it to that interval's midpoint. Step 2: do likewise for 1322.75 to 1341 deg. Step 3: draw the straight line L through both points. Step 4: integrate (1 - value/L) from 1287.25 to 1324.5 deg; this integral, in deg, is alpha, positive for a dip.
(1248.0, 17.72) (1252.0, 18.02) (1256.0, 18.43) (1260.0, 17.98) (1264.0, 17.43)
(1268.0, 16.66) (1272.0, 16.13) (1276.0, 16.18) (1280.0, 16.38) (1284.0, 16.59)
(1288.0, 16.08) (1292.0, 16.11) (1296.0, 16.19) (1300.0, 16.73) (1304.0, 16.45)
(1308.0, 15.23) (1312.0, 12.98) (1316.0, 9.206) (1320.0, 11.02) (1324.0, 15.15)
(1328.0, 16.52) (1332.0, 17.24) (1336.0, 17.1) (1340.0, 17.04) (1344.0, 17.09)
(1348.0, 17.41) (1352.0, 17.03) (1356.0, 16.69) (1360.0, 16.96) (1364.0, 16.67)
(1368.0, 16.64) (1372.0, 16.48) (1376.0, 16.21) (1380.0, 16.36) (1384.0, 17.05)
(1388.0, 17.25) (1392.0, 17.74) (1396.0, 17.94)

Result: 4.9 deg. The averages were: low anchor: 16.6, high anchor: 16.6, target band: 14.4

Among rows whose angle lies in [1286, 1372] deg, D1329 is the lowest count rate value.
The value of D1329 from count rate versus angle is 9.206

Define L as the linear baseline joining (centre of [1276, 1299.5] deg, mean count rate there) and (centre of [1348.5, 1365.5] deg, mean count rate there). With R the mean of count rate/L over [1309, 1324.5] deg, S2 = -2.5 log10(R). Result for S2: 0.35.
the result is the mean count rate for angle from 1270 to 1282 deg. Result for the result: 16.2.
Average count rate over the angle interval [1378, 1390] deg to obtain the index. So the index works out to 16.9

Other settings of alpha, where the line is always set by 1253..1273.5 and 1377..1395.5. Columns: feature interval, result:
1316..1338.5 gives 3.1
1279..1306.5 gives 1.6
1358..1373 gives 0.4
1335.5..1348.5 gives 0.1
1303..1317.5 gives 3.3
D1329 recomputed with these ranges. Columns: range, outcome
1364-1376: 16.21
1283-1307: 16.08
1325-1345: 16.52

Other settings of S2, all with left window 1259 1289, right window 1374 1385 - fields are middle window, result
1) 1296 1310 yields 0.03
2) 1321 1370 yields -0.01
